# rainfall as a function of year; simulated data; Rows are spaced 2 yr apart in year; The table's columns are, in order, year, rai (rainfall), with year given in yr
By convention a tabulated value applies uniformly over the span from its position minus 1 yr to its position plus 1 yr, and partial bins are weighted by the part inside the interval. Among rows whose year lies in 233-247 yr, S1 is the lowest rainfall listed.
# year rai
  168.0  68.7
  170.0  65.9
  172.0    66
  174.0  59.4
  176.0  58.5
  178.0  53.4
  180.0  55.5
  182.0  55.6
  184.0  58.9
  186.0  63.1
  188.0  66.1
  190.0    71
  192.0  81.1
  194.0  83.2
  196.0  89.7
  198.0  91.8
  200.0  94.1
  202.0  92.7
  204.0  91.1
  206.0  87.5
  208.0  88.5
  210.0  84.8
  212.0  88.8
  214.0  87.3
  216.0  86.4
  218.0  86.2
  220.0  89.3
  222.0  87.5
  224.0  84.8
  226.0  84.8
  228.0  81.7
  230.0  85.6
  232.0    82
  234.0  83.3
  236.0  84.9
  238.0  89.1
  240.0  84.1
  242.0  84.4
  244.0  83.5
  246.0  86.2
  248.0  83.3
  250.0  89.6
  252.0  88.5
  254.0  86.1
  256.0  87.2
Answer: 83.3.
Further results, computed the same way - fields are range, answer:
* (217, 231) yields 81.7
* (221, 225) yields 84.8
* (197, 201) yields 91.8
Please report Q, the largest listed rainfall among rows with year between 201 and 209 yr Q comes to 92.7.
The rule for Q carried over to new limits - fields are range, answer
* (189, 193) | 81.1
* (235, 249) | 89.1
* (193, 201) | 94.1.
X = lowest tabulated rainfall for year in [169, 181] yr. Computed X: 53.4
